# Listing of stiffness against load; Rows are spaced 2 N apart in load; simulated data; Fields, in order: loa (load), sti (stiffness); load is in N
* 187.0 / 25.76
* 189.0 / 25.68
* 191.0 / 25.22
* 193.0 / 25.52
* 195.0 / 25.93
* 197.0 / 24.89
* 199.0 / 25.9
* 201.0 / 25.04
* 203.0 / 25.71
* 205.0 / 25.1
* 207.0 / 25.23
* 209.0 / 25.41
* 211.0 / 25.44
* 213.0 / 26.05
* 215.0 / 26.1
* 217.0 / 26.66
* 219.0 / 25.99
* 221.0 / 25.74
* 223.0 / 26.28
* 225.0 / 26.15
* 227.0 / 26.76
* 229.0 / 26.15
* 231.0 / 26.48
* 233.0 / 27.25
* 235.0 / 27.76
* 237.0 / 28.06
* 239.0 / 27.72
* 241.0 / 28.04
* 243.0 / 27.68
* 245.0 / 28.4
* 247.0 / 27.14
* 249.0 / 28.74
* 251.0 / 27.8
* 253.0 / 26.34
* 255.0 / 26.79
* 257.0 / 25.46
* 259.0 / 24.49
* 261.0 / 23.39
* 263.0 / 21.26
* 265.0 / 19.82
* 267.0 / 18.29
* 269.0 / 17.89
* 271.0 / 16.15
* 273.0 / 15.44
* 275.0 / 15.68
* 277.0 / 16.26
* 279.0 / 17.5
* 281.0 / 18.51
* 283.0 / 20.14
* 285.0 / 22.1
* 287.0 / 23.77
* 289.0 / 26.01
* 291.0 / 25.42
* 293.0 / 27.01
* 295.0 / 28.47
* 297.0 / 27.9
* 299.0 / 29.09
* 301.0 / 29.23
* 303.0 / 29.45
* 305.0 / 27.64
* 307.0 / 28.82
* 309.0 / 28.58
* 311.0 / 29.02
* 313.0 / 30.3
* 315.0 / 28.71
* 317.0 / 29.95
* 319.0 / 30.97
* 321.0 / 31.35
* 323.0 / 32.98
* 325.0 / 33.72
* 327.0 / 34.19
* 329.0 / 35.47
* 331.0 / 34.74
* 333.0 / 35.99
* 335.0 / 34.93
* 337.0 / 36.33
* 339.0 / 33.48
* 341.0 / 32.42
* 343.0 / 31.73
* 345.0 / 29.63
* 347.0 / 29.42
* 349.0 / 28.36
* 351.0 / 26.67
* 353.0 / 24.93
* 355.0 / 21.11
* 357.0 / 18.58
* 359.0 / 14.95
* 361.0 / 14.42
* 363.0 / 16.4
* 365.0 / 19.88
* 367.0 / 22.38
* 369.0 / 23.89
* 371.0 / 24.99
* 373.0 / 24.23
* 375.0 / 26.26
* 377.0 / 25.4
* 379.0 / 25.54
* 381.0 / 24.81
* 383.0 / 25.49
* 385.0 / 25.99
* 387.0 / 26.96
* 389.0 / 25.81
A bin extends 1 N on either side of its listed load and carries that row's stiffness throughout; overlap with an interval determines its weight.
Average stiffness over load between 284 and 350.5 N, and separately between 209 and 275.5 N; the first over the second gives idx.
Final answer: 1.22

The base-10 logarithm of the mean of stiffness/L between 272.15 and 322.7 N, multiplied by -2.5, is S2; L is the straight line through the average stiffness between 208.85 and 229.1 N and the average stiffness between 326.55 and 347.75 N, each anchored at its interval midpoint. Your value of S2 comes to 0.212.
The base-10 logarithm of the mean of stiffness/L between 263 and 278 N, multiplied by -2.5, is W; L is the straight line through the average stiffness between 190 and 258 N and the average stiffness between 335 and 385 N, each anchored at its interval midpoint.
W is 0.44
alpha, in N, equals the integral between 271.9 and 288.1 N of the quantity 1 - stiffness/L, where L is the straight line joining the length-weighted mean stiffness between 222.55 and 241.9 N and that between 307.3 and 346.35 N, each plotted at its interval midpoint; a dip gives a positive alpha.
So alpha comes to 6.0 N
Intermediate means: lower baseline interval 27.1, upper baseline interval 32.3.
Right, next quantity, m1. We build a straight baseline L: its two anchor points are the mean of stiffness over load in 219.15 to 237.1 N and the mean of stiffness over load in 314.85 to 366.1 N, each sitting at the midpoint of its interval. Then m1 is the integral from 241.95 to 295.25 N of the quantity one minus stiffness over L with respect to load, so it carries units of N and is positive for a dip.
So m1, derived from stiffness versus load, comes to 8.9 N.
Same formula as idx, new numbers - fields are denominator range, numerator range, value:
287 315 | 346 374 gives 0.79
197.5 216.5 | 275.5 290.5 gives 0.81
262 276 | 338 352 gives 1.70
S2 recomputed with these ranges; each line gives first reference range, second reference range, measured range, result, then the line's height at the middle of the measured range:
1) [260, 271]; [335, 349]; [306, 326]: -0.094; 27.9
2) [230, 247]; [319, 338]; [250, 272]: 0.282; 29.3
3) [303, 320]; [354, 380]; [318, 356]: -0.221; 25.6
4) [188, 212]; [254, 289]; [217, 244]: -0.160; 23.3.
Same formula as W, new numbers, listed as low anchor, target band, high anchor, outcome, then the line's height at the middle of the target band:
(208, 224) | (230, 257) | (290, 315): -0.030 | 26.7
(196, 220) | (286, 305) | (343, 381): -0.126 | 24.4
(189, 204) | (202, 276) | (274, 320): 0.031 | 25.6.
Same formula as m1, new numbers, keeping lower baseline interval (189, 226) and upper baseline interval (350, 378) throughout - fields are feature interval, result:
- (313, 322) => -2.9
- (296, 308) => -2.8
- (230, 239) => -0.9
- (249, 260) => -0.9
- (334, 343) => -4.7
